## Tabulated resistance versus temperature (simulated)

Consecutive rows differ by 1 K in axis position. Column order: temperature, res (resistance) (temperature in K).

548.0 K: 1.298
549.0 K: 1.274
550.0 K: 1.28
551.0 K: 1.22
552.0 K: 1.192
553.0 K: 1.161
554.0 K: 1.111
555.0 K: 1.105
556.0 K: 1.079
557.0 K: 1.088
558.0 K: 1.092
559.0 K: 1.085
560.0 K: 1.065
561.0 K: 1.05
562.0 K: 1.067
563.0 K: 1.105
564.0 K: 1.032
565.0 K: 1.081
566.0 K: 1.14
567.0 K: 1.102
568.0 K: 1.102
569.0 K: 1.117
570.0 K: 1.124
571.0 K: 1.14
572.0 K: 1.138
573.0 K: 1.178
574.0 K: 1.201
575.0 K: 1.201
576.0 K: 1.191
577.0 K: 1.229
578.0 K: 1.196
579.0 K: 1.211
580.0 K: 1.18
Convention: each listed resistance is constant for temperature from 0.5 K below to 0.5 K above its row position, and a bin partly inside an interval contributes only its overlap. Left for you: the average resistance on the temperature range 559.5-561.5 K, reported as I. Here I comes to 1.06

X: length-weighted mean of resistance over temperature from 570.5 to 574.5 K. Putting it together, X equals 1.16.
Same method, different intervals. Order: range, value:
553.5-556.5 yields 1.1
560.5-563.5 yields 1.07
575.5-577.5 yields 1.21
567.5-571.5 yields 1.12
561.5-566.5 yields 1.08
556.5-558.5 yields 1.09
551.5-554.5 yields 1.15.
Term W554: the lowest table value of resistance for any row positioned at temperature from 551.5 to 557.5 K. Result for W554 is 1.079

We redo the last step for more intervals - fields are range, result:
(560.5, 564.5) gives 1.032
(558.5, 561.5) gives 1.05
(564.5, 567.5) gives 1.081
